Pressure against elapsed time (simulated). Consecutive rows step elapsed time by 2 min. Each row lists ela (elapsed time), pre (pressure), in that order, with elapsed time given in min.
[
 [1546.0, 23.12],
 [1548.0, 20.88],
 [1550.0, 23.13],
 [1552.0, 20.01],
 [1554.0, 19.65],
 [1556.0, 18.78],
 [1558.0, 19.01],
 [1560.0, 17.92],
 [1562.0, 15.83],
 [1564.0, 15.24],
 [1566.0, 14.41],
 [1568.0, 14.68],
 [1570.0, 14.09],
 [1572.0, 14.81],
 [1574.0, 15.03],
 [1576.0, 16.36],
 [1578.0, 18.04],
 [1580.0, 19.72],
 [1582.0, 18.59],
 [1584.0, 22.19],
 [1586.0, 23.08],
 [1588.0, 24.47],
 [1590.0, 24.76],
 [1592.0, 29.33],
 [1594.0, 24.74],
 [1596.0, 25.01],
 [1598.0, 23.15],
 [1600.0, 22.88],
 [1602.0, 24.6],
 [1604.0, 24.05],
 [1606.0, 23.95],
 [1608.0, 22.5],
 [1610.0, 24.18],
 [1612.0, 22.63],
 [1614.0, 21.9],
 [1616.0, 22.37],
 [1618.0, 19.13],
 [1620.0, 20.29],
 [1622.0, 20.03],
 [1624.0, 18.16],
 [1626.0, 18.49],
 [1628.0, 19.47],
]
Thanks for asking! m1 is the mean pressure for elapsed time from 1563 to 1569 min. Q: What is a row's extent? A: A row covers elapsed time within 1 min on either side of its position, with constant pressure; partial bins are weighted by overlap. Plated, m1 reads 14.8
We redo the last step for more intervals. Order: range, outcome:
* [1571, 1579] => 16.1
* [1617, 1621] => 19.7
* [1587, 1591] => 24.6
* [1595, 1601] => 23.7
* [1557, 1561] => 18.5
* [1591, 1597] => 26.4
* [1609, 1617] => 22.8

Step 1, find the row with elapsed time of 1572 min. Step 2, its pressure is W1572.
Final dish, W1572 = 14.81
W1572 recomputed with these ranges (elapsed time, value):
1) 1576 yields 16.36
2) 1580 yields 19.72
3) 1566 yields 14.41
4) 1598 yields 23.15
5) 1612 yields 22.63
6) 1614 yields 21.9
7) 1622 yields 20.03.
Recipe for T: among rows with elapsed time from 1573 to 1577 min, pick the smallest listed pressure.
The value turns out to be 15.03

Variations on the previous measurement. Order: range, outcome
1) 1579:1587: 18.59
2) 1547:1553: 20.01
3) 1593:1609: 22.5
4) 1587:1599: 23.15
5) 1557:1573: 14.09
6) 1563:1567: 14.41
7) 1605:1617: 21.9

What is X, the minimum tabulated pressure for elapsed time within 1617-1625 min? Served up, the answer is 18.16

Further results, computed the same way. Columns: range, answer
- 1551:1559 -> 18.78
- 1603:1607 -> 23.95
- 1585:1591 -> 23.08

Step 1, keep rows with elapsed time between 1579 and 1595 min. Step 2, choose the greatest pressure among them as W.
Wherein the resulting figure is 29.33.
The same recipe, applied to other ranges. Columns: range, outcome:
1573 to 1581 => 19.72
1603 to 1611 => 24.18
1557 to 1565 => 19.01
